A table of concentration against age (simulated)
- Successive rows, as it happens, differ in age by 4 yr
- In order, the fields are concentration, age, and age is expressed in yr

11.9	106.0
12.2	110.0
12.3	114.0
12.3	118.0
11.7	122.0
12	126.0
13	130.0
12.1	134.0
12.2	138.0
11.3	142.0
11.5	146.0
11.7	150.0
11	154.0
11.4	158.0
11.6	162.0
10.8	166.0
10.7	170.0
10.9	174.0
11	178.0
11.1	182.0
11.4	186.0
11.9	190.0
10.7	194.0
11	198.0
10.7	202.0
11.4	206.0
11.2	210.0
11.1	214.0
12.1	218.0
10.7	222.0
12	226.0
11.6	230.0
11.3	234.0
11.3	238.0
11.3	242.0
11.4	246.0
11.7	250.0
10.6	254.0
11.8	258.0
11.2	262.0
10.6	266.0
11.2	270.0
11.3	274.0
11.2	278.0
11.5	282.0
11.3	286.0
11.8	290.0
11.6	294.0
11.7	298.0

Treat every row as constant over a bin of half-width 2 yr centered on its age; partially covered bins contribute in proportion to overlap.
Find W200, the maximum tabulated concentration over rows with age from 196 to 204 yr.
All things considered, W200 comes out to 11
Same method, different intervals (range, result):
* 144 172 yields 11.7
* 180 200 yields 11.9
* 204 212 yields 11.4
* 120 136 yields 13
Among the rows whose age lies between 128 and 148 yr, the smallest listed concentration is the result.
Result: 11.3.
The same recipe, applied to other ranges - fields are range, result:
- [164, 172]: 10.7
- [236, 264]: 10.6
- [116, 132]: 11.7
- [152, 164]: 11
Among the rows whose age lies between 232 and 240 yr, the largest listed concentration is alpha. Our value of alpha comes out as 11.3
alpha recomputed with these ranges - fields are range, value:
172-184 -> 11.1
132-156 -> 12.2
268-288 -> 11.5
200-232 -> 12.1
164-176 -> 10.9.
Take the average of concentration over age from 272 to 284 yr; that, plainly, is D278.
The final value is 11.3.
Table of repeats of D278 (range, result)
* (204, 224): 11.3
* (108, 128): 12.1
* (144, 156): 11.4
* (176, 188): 11.2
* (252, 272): 11.1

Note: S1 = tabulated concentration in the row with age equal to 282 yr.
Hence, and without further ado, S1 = 11.5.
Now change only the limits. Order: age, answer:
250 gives 11.7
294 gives 11.6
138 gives 12.2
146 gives 11.5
